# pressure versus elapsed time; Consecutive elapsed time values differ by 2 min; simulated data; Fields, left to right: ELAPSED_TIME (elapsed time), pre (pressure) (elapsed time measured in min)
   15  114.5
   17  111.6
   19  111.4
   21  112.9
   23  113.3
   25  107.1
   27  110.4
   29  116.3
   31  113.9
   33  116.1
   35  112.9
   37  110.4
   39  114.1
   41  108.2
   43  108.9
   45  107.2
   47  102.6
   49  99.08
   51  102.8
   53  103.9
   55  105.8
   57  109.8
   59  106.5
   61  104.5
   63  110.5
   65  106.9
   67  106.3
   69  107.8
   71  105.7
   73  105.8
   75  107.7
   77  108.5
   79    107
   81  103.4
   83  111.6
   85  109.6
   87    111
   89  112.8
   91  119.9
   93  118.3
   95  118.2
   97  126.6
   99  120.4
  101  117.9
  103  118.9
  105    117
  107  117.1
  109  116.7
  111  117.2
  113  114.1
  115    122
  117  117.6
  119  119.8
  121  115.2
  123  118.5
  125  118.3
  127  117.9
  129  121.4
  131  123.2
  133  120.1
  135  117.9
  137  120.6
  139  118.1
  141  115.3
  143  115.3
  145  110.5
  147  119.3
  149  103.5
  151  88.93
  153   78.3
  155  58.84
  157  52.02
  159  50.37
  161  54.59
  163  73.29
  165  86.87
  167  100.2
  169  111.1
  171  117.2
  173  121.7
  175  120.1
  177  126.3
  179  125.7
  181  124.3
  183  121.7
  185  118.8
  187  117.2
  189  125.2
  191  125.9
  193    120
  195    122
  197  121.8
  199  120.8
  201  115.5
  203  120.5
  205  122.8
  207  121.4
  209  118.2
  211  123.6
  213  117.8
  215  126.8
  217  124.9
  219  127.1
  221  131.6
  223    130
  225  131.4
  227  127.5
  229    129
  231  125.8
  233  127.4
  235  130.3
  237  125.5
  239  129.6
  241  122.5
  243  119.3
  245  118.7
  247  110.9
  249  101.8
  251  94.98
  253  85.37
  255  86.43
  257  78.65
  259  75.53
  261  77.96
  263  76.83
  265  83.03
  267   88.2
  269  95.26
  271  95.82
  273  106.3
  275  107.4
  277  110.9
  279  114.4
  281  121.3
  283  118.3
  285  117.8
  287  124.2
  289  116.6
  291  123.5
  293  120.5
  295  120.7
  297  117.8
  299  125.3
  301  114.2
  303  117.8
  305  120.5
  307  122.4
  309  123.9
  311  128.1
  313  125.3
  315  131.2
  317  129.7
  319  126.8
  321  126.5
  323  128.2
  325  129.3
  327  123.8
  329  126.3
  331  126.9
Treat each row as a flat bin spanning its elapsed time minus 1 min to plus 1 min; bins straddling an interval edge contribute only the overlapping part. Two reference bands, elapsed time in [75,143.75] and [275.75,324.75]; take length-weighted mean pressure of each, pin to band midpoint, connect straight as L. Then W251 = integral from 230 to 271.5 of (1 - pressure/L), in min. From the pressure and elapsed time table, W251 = 6.2 min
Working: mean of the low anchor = 117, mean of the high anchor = 122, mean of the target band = 102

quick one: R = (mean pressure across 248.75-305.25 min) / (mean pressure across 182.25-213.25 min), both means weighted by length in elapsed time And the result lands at 0.86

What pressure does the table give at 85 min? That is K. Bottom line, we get 109.6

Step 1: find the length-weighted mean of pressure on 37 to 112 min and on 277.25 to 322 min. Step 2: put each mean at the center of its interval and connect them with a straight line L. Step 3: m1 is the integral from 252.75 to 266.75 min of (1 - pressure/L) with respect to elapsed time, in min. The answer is 4.6 min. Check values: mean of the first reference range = 111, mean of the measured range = 80.7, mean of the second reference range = 122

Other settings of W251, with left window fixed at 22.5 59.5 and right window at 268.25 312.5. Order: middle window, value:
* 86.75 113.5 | -1.71 min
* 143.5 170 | 6.65 min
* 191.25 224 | -2.51 min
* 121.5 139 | -1.23 min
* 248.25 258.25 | 2.32 min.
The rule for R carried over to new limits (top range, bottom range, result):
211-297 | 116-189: 1.05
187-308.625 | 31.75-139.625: 1.01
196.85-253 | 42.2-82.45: 1.14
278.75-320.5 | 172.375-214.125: 1.00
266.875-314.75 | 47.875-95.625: 1.07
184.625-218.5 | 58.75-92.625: 1.12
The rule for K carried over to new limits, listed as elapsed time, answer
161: 54.59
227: 127.5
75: 107.7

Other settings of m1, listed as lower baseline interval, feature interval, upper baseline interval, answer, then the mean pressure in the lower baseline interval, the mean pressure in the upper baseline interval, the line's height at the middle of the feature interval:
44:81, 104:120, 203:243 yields -0.8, 106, 126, 112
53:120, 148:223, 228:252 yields 5.1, 113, 120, 117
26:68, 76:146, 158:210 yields -4.2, 108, 112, 110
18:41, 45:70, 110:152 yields 1.7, 112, 116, 113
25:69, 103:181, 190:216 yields 5.9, 108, 121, 116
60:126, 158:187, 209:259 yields 2.9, 114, 117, 116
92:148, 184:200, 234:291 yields -1.4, 118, 105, 112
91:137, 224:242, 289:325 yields -0.9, 119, 124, 122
